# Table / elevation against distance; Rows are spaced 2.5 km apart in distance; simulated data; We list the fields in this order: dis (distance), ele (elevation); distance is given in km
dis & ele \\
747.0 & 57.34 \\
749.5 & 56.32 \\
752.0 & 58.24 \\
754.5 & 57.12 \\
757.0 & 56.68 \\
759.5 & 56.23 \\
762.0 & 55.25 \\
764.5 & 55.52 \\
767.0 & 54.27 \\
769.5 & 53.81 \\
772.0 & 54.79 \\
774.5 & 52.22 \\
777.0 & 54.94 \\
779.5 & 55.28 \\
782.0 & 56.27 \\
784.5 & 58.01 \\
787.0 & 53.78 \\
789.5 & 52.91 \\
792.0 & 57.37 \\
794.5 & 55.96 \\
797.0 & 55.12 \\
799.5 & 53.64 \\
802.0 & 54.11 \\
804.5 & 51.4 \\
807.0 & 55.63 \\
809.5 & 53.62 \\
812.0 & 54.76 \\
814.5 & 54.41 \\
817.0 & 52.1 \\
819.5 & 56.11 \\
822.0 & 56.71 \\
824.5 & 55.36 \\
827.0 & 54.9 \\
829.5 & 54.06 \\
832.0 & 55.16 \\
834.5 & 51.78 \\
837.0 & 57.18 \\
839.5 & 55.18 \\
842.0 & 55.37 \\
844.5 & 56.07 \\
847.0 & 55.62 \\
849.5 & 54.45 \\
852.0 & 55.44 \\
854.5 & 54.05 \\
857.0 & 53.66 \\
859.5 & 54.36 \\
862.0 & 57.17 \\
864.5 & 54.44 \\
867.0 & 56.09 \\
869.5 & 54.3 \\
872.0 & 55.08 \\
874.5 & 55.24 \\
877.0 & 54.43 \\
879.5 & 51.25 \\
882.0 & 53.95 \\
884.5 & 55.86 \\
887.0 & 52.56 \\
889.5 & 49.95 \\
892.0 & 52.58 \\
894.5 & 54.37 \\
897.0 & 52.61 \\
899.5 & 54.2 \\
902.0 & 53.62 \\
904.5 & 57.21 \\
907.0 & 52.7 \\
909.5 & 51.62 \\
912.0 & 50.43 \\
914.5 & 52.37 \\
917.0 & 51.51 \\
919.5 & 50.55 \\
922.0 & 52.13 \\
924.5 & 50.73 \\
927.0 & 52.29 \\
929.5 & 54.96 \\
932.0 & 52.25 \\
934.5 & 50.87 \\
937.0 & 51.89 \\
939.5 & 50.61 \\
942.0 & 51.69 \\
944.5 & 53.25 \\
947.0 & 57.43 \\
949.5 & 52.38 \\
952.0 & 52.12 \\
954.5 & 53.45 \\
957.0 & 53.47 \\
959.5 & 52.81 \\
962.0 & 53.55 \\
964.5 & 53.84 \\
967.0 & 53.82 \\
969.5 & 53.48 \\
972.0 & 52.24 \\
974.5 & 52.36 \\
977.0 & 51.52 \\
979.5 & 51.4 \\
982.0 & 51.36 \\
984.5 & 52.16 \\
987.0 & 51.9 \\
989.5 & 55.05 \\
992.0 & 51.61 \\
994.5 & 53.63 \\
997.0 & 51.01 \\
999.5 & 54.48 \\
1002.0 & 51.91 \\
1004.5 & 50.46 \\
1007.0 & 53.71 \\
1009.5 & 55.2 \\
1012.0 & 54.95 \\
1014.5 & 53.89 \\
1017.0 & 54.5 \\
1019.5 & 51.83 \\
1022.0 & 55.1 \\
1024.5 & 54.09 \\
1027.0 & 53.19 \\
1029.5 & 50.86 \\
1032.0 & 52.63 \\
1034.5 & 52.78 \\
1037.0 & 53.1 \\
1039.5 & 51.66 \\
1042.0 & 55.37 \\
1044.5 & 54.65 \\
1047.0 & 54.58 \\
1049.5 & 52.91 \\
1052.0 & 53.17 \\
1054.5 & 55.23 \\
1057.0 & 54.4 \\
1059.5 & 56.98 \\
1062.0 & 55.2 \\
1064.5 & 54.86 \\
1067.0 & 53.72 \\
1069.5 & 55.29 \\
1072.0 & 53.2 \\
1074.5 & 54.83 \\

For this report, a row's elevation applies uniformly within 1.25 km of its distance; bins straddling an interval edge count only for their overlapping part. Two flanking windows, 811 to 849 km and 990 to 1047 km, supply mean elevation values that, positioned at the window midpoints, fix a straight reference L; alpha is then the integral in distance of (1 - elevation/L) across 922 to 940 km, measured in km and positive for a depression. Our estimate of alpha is 0.7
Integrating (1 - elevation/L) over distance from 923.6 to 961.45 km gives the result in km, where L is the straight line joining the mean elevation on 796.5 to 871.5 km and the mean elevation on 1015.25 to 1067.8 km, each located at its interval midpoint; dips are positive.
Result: 1.1 km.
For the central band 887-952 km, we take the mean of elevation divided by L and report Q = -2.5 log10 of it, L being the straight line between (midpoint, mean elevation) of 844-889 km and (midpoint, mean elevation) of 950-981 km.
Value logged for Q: 0.02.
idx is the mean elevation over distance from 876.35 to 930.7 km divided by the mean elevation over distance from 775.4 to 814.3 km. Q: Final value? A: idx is 1.0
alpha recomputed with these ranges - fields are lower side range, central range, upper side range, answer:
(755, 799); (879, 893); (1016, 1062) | 0.5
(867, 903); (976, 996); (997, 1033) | 0.4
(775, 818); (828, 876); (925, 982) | -0.9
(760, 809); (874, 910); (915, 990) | -0.1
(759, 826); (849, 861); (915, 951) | -0.2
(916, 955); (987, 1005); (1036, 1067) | 0.3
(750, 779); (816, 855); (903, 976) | -0.5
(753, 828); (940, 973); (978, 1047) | 0.2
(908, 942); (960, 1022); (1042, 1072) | 0.2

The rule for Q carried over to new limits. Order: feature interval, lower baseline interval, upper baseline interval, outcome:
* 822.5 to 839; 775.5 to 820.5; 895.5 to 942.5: -0.02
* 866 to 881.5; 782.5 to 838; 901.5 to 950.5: -0.02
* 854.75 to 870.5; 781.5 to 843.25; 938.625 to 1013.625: -0.01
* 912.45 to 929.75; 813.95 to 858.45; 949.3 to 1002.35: 0.04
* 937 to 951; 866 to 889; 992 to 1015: 0.01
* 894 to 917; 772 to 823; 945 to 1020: 0.01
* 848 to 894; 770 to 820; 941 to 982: -0.01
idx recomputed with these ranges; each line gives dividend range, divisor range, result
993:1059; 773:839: 0.98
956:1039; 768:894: 0.97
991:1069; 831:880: 0.98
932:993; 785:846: 0.96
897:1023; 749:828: 0.96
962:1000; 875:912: 0.99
